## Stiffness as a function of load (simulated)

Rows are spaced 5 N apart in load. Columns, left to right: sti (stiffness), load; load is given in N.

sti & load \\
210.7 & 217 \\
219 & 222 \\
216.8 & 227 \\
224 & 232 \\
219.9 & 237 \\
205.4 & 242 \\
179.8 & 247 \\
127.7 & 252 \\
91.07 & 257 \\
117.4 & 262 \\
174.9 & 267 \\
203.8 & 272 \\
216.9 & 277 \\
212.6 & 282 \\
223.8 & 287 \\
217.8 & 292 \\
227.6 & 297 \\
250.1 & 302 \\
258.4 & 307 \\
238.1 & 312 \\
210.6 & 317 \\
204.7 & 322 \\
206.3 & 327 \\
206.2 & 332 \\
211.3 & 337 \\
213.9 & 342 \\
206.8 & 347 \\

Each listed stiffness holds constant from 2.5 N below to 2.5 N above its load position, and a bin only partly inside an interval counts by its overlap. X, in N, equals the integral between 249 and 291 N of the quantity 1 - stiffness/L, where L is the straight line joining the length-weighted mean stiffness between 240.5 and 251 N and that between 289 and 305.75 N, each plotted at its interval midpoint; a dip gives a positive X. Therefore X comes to 7.2 N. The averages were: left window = 182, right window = 234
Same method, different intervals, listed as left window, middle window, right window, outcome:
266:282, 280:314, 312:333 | -4.3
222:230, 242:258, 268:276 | 4.7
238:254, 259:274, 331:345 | 1.9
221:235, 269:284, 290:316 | 1.4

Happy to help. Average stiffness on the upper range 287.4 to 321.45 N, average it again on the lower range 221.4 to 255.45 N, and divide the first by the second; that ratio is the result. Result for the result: 1.19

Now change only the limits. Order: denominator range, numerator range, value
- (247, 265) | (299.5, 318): 1.96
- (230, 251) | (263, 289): 1.00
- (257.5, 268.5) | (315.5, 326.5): 1.55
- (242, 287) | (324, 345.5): 1.22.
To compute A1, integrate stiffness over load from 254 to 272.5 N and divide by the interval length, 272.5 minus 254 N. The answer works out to 140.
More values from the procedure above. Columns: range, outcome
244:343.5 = 200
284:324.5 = 229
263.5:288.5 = 202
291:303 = 231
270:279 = 210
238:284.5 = 172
